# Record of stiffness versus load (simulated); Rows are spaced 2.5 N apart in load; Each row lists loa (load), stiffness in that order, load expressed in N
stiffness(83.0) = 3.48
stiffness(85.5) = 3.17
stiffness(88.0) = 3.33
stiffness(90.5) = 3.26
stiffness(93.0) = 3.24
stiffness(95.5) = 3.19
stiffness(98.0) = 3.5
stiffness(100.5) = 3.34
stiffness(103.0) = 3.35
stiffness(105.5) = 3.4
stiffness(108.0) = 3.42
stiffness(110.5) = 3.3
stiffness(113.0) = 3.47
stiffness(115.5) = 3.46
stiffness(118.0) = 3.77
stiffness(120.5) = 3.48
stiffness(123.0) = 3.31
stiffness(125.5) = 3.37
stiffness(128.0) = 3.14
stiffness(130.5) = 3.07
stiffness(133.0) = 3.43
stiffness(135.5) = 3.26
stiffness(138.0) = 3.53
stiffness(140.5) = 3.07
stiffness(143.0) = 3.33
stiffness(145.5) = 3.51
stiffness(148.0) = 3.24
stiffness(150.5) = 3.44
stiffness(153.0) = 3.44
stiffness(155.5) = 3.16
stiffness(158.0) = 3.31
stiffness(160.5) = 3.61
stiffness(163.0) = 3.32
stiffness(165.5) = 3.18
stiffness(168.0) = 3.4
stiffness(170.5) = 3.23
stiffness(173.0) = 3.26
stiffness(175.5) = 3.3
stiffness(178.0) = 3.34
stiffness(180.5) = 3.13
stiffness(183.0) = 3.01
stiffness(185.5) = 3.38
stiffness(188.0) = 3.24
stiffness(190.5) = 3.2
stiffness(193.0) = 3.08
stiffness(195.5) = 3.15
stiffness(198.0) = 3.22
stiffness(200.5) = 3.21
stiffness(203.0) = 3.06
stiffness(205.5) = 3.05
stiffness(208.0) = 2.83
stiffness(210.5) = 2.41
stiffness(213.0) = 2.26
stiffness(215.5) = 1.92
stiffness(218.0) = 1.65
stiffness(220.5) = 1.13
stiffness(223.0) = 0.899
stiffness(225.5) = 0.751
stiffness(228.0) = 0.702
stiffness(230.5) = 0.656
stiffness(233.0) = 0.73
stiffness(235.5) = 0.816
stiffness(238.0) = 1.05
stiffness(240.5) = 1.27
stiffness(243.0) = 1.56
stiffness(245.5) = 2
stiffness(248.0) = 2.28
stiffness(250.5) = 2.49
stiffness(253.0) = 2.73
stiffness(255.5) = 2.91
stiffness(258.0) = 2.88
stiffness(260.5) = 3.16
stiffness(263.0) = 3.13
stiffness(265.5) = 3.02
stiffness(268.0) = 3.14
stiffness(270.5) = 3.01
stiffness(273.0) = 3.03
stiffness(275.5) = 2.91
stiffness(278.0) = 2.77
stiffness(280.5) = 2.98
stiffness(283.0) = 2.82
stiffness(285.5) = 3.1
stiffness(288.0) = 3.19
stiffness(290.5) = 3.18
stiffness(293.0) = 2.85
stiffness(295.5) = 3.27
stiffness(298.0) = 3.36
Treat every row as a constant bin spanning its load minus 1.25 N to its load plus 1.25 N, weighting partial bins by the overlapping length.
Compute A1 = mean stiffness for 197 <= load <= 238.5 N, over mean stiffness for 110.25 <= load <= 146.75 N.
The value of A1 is 0.53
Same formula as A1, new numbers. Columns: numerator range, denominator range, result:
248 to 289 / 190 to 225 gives 1.20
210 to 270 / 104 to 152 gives 0.57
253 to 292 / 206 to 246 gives 2.10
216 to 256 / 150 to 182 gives 0.44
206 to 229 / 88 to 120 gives 0.49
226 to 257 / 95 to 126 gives 0.46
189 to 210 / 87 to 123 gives 0.91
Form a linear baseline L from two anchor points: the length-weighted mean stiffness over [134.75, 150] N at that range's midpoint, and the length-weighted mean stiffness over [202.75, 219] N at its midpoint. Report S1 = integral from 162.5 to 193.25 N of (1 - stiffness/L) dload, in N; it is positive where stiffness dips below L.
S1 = -4.1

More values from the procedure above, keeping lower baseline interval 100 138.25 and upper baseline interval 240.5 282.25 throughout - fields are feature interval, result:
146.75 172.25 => -1.2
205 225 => 6.8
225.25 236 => 8.0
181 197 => -0.7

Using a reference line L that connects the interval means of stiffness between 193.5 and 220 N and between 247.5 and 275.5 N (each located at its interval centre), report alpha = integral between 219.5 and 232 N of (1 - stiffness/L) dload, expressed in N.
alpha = 8.7 N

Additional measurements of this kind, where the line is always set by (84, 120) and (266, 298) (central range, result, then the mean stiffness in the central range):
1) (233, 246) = 7.8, 1.24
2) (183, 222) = 5.8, 2.72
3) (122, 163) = -0.4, 3.33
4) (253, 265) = 0.3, 2.99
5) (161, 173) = -0.2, 3.3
